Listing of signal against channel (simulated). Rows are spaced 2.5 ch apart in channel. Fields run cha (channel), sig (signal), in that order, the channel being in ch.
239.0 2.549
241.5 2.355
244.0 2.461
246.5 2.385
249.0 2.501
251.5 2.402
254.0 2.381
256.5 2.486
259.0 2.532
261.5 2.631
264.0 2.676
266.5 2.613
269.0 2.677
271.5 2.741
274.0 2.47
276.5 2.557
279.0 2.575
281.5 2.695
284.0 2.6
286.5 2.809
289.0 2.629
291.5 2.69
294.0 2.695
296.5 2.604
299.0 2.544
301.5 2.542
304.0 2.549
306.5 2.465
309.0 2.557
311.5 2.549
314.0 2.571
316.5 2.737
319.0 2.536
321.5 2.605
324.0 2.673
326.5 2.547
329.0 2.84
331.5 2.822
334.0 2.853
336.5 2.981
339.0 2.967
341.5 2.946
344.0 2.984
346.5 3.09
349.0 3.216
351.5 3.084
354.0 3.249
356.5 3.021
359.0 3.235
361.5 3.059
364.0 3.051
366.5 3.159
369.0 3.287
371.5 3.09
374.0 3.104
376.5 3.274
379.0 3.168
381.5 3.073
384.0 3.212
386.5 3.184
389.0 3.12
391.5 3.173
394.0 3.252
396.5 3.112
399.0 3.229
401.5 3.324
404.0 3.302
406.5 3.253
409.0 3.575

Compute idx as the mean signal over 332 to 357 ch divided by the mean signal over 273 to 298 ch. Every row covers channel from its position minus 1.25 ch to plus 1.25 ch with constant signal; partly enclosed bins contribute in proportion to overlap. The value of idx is 1.15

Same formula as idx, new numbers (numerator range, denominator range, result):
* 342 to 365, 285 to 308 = 1.19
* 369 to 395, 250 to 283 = 1.23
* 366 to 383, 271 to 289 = 1.20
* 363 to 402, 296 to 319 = 1.24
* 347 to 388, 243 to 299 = 1.22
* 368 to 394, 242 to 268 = 1.27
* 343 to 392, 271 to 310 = 1.21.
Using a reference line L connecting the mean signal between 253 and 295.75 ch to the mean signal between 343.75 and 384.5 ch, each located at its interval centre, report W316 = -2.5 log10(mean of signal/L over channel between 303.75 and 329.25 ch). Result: 0.11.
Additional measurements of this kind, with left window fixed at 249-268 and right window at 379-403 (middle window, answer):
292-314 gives 0.075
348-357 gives -0.054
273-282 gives 0.025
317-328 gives 0.096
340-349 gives -0.028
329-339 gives 0.006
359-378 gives -0.027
